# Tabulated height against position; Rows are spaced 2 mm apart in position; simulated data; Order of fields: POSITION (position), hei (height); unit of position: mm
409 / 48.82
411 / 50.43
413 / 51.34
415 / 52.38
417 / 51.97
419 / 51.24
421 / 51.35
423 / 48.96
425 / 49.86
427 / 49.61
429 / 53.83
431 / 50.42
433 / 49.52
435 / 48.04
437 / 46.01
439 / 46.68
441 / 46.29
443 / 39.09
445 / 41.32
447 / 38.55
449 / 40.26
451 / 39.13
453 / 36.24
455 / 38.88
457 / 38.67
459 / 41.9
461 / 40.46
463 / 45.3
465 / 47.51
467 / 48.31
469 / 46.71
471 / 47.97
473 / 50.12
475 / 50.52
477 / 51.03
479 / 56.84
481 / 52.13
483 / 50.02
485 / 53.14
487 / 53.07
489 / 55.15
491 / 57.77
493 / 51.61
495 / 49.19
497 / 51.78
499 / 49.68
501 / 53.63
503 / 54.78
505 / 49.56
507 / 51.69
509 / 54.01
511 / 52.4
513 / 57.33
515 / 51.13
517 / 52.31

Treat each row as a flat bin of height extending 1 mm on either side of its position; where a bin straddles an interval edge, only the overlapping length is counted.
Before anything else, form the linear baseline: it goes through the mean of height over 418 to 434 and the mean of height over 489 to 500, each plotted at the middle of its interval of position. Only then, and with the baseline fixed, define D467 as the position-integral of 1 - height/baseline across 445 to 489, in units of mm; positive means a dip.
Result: 4.7 mm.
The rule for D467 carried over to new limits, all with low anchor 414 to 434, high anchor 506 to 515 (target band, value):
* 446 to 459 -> 3.2 mm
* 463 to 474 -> 0.9 mm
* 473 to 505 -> 0.2 mm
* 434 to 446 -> 1.6 mm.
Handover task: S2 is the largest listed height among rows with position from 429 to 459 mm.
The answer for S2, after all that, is 53.83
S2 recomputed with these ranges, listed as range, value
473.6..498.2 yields 57.77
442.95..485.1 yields 56.84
